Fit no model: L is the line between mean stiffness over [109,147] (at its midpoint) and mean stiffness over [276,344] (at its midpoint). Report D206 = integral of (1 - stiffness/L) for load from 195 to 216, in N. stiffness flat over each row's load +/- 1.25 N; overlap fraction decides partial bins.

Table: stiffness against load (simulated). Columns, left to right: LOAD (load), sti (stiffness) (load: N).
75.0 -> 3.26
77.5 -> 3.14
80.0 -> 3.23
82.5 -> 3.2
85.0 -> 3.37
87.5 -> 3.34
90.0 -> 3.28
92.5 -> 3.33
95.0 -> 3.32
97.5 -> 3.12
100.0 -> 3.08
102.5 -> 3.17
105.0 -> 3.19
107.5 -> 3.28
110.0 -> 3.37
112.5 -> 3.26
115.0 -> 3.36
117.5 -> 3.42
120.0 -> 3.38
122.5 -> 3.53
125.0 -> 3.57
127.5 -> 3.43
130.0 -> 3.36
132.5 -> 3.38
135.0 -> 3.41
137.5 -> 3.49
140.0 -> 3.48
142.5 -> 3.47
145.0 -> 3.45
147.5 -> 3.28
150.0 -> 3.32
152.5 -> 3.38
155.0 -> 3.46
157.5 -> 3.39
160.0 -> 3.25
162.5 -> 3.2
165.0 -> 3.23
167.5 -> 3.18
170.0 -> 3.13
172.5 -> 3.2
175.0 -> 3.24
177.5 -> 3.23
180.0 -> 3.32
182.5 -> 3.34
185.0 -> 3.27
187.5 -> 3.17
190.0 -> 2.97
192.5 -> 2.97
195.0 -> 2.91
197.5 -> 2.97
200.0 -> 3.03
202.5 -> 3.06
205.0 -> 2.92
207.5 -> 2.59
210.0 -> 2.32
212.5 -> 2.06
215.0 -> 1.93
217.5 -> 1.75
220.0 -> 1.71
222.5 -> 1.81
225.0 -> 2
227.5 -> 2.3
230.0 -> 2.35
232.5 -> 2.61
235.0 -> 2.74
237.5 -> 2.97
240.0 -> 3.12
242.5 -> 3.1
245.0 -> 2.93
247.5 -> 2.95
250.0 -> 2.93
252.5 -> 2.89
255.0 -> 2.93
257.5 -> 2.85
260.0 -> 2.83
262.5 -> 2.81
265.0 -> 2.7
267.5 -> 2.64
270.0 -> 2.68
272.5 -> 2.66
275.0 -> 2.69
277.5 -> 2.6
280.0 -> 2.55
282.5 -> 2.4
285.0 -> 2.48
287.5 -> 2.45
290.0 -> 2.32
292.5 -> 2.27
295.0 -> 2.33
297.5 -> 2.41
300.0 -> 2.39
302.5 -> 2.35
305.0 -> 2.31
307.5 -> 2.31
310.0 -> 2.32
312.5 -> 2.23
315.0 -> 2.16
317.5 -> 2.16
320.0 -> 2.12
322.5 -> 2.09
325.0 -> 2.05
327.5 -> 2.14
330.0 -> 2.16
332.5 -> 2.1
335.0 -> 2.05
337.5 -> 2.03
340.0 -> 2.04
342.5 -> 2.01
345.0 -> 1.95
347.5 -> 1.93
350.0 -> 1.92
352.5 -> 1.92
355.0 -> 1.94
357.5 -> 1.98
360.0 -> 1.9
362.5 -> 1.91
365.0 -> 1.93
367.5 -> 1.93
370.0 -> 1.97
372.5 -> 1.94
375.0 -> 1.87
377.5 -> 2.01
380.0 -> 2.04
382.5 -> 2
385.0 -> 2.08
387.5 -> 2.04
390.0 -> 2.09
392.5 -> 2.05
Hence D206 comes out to 2.1 N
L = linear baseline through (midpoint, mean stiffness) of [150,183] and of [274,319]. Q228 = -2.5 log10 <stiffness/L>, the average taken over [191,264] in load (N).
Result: 0.08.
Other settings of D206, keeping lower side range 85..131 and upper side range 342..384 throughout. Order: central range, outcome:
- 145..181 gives -3.0 N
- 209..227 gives 5.2 N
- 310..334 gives 0.3 N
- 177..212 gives -1.5 N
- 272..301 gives -1.2 N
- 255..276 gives -2.3 N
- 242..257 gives -2.2 N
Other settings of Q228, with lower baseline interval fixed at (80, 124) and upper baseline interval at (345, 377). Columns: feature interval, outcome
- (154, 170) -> -0.10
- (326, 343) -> 0.00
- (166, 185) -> -0.12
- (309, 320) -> -0.01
